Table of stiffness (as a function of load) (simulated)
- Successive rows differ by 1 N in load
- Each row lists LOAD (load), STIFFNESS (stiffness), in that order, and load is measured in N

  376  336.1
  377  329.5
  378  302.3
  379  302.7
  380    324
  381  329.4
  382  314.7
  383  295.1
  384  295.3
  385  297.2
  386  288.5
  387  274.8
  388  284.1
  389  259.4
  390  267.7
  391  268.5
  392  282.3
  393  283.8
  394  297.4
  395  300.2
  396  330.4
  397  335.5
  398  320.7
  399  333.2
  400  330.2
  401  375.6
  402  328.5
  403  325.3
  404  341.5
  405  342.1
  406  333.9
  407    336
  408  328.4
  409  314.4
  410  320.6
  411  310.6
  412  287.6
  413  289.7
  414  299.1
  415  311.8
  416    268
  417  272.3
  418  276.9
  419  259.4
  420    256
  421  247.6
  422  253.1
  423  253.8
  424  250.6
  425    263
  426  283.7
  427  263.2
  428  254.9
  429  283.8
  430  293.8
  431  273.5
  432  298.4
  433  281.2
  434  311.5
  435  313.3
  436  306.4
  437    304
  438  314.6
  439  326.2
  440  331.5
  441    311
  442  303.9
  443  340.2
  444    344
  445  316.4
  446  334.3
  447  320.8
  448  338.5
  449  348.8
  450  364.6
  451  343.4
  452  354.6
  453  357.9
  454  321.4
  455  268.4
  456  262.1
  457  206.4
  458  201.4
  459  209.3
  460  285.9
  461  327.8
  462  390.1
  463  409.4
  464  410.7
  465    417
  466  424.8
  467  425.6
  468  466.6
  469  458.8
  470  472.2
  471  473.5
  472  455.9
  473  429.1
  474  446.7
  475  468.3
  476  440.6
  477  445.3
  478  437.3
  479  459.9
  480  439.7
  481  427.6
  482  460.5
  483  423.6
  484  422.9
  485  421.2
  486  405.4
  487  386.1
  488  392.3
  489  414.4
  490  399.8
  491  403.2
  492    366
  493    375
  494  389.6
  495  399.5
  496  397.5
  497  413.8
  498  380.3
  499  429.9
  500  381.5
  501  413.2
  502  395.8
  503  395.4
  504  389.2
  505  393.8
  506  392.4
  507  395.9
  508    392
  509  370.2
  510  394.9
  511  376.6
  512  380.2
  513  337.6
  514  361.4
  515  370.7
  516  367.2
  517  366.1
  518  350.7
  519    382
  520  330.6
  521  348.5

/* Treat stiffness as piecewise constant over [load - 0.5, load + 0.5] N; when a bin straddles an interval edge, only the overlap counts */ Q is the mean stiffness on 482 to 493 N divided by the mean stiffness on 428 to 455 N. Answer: 1.27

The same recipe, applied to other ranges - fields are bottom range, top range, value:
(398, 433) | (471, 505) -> 1.40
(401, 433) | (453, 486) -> 1.35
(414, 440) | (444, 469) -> 1.21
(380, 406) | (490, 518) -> 1.25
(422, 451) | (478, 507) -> 1.34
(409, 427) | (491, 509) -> 1.42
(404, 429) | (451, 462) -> 1.00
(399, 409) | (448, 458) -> 0.92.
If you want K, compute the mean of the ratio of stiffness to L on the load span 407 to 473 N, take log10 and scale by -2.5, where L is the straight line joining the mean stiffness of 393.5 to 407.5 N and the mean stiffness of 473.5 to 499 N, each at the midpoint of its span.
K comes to 0.16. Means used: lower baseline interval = 331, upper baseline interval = 417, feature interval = 320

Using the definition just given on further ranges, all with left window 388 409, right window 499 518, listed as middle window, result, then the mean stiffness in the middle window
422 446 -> 0.14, 297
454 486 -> -0.10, 395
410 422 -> 0.16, 280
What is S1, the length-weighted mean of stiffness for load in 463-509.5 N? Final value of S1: 417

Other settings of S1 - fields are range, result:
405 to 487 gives 341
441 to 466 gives 326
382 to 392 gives 283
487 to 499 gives 395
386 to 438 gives 296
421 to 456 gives 305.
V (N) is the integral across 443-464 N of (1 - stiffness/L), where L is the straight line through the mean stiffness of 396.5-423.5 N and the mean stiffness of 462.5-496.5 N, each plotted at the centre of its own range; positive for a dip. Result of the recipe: 3.42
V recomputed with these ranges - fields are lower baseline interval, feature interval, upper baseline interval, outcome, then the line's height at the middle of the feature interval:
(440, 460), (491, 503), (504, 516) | -1.0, 363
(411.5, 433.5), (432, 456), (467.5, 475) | 2.1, 355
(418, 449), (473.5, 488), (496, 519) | -3.4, 352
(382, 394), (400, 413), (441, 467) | -1.4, 296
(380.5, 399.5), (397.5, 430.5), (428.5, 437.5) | 0.0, 297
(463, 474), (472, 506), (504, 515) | -0.2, 411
